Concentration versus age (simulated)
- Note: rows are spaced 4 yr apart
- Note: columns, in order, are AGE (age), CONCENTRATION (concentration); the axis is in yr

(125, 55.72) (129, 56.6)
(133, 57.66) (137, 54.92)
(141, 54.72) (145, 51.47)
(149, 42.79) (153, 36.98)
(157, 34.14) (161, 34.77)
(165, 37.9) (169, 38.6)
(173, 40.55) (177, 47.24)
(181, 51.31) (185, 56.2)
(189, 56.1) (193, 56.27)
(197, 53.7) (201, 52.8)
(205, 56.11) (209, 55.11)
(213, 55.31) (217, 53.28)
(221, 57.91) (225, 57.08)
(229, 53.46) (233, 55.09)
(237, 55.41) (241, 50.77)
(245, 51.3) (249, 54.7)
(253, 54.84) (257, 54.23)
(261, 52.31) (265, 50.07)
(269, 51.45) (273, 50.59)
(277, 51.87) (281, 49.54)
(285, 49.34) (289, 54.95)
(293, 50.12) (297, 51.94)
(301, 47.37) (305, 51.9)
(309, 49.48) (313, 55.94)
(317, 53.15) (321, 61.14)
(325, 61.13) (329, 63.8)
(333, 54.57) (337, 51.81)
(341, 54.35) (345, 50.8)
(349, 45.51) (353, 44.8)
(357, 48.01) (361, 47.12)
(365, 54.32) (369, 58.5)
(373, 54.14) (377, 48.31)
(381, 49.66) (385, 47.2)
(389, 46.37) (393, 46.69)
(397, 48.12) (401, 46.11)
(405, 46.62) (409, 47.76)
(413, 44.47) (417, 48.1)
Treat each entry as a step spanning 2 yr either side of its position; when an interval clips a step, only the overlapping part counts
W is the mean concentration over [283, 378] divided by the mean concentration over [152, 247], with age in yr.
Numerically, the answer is 1.05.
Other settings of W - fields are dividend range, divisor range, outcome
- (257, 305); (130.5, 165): 1.12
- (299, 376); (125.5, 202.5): 1.10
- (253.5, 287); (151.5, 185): 1.25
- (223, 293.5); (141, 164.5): 1.28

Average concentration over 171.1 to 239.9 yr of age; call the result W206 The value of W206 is 53.7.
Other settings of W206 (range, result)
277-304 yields 50.7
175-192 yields 52.9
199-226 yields 55.3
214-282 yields 53.3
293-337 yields 54.7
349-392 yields 49.6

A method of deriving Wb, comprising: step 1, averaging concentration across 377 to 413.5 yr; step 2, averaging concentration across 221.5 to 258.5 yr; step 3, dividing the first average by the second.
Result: 0.87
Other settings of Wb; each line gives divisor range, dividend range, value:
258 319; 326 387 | 1.01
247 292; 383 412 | 0.90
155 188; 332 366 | 1.16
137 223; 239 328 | 1.08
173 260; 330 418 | 0.92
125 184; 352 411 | 1.06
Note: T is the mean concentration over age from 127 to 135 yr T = 57.1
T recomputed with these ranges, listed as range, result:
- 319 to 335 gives 60.2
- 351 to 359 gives 46.4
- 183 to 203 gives 55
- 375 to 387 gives 48.4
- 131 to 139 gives 56.3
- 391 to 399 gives 47.4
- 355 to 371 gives 52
